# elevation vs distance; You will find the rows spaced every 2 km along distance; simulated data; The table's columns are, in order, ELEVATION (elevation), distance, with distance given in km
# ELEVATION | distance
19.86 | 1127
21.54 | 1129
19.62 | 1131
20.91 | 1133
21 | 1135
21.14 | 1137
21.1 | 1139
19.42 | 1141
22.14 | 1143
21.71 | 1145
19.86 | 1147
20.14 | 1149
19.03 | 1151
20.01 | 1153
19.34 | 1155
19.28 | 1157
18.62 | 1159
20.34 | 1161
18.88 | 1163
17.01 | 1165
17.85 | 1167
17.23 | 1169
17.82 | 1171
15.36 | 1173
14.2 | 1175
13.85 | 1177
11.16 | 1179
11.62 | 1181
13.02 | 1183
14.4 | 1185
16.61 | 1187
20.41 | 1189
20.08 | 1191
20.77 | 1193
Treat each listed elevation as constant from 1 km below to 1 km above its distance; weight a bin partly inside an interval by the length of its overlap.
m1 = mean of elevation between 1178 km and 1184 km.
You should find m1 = 11.9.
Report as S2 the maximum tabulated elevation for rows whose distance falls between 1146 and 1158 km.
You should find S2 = 20.14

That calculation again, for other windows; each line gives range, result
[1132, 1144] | 22.14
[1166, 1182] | 17.85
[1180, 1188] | 16.61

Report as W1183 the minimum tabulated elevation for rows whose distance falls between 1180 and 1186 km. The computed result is 11.62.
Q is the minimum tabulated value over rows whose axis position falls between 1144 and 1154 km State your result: 19.03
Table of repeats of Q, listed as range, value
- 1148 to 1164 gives 18.62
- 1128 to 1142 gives 19.42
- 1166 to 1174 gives 15.36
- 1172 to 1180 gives 11.16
